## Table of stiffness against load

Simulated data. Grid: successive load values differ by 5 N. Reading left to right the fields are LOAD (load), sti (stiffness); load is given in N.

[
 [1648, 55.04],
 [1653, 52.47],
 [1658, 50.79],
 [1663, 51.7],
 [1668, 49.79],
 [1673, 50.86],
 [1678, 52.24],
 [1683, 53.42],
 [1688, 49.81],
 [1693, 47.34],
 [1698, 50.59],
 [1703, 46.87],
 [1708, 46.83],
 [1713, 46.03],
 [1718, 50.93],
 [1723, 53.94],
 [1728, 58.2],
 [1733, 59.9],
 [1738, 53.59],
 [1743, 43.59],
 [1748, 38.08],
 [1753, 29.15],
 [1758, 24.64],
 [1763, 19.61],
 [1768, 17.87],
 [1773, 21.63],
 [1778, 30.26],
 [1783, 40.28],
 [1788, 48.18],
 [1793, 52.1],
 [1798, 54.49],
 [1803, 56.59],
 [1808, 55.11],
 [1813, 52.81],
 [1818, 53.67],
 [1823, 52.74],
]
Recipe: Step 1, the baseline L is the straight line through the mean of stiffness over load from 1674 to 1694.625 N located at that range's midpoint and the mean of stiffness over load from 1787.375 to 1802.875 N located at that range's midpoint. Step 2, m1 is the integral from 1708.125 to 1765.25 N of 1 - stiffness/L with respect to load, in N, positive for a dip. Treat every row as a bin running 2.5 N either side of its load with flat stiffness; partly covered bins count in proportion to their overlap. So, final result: 8.9 N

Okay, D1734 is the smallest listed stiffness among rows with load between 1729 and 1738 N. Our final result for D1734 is 53.59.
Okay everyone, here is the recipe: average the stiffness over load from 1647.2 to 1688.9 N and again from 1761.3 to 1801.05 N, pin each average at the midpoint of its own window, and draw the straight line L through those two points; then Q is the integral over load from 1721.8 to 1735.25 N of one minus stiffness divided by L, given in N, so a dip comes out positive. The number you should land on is -4.4 N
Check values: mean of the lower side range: 51.7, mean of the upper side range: 36.2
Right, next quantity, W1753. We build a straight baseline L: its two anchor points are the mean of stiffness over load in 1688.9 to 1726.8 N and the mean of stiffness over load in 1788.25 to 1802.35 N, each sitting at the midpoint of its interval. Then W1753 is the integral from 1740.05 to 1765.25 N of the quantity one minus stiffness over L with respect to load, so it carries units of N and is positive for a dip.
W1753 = 9.6 N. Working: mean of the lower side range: 49.3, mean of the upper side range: 52.9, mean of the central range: 31.5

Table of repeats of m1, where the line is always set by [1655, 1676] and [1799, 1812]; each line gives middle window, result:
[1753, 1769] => 9.4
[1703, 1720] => 1.5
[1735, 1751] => 2.5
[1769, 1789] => 8.0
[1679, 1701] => 0.5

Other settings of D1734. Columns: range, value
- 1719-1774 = 17.87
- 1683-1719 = 46.03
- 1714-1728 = 50.93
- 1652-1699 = 47.34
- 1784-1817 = 48.18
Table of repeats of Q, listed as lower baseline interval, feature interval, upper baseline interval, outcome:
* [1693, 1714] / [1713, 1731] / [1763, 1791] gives -4.2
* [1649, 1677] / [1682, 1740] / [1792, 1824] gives 1.0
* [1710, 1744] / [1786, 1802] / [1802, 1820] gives 0.6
